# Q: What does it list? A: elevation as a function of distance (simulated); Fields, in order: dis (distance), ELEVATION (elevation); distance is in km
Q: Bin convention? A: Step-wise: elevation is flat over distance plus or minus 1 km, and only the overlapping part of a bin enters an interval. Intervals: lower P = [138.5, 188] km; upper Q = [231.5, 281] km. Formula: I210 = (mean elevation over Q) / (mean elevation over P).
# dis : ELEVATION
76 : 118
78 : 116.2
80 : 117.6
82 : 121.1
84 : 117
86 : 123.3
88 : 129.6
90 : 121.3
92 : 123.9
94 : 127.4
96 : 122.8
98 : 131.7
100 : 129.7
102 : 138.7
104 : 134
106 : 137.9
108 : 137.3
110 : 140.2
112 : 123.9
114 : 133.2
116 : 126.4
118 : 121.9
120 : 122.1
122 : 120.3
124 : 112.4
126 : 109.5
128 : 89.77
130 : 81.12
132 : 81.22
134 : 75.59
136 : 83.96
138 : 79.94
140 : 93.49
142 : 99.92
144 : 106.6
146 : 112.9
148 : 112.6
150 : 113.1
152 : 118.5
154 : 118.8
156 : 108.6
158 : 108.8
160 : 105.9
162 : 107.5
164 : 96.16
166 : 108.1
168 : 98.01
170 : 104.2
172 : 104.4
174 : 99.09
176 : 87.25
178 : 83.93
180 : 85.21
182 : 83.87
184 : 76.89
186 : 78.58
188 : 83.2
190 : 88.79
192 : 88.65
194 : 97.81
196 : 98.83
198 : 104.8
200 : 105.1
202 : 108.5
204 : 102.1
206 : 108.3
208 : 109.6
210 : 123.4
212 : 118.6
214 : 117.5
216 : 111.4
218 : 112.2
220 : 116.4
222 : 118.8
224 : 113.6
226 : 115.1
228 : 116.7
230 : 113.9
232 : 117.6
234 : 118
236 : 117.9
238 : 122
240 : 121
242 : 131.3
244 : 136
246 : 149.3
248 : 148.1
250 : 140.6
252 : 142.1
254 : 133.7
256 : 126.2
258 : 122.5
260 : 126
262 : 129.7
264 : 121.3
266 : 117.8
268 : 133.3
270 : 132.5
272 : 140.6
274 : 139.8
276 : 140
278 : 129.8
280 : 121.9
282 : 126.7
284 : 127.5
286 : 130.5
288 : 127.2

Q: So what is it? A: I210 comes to 1.31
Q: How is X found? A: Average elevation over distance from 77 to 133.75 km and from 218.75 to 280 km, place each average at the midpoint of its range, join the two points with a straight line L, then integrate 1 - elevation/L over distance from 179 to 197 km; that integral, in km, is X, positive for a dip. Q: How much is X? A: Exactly 5.4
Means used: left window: 121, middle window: 86.9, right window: 128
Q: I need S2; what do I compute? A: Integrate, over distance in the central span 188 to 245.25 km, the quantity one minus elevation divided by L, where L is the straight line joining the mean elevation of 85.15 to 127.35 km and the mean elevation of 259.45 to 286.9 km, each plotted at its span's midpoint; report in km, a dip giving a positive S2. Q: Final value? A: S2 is 7.4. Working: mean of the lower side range 127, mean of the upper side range 130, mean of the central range 112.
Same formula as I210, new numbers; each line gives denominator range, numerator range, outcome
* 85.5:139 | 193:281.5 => 1.04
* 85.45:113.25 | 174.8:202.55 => 0.70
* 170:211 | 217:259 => 1.30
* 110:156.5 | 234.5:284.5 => 1.22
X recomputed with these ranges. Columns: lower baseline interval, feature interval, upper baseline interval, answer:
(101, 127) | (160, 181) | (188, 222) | 3.09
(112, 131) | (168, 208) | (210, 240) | 7.26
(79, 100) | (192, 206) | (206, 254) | 2.38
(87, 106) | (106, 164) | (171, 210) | 3.17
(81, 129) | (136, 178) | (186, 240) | 5.03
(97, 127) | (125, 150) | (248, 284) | 6.59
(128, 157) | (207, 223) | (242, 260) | 1.01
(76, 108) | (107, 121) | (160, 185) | -1.37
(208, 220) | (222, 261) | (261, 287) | -1.32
